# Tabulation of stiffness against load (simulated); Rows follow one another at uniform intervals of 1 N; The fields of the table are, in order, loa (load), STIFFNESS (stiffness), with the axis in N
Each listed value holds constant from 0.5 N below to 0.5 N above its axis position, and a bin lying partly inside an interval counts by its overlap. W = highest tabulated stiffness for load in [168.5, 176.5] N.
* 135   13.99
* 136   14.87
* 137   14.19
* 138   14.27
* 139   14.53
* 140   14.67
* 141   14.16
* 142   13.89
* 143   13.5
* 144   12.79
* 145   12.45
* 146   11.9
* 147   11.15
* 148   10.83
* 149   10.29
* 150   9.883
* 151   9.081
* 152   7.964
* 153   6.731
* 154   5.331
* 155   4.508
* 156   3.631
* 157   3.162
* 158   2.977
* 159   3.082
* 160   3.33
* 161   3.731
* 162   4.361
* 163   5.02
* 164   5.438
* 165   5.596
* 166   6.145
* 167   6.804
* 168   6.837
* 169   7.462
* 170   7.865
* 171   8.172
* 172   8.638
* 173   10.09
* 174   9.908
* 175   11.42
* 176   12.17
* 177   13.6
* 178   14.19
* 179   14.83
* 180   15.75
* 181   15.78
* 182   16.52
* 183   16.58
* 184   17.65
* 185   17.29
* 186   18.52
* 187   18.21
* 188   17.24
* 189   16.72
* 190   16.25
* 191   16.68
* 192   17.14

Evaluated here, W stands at 12.17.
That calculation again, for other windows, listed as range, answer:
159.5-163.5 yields 5.02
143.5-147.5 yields 12.79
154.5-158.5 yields 4.508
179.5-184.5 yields 17.65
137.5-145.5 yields 14.67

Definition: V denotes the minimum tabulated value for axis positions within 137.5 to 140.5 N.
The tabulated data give 14.27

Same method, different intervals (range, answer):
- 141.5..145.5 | 12.45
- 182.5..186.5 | 16.58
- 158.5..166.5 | 3.082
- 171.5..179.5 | 8.638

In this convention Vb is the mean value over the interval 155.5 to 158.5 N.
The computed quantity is 3.26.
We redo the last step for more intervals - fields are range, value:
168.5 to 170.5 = 7.66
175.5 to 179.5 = 13.7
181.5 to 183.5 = 16.5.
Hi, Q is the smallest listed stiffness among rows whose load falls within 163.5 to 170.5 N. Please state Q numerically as 5.438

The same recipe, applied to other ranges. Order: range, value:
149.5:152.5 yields 7.964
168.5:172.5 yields 7.462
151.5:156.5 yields 3.631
